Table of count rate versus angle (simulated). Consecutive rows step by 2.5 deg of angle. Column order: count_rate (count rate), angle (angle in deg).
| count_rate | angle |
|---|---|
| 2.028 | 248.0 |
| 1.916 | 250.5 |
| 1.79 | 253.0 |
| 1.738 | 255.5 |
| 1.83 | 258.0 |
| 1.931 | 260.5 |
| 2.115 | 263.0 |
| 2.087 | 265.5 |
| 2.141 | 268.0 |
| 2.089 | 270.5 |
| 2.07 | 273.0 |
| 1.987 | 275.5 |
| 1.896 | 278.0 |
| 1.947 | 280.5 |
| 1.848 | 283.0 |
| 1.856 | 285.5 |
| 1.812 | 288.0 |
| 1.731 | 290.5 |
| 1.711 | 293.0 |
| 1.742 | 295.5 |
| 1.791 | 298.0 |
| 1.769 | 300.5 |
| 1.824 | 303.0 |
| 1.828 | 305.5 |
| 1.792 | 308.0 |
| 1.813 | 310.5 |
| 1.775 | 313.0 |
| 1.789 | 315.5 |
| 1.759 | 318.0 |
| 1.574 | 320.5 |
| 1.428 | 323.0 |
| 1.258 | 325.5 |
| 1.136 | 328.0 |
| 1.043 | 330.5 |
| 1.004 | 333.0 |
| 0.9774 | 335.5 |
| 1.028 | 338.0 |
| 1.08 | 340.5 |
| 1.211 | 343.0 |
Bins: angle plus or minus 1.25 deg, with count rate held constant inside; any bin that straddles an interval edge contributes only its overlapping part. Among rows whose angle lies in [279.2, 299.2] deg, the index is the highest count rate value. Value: 1.947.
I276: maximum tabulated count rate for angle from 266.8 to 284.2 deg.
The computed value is 2.141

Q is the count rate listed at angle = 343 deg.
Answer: 1.211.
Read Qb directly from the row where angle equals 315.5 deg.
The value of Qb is 1.789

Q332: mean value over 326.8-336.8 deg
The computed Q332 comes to 1.04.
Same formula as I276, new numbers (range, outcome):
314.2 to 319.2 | 1.789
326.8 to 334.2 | 1.136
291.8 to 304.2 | 1.824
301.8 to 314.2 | 1.828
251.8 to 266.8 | 2.115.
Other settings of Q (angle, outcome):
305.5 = 1.828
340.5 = 1.08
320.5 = 1.574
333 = 1.004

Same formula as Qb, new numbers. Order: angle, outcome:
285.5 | 1.856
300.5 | 1.769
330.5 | 1.043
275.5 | 1.987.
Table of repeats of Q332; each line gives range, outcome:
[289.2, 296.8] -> 1.73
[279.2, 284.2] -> 1.9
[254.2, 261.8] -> 1.83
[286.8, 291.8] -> 1.77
